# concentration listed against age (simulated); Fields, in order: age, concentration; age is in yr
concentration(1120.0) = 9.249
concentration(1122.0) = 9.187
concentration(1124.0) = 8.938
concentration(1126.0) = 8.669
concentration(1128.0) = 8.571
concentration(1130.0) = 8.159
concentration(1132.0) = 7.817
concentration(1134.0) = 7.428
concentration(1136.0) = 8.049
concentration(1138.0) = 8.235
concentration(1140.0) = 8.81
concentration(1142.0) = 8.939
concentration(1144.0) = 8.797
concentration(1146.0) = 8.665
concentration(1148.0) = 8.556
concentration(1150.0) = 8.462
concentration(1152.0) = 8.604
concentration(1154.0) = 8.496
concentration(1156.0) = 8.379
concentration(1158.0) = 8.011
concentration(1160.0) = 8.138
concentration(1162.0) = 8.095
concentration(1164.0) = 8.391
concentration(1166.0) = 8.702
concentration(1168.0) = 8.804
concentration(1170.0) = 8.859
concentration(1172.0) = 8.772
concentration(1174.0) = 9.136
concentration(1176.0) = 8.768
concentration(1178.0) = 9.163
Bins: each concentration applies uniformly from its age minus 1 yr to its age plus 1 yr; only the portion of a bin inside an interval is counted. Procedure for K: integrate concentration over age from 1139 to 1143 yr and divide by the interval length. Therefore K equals 8.87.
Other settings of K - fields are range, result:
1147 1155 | 8.53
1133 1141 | 8.13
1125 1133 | 8.3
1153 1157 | 8.44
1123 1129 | 8.73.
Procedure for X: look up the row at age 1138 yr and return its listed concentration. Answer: 8.235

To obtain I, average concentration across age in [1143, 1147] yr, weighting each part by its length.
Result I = 8.73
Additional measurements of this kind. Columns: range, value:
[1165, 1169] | 8.75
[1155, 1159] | 8.2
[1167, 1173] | 8.81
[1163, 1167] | 8.55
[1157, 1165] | 8.16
